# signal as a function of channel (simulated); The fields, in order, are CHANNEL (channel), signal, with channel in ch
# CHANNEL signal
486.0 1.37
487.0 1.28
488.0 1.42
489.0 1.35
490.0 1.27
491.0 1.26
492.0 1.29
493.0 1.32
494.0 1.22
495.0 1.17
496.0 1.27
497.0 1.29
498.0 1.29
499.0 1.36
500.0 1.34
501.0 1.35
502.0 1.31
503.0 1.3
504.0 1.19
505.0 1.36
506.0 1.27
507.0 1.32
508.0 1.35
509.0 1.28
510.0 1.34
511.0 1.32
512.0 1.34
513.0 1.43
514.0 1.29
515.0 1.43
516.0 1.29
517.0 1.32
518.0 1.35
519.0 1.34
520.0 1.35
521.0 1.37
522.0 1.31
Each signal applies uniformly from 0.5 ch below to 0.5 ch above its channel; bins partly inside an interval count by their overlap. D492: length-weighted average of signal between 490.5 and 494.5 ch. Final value 1.27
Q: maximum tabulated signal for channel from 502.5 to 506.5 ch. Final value 1.36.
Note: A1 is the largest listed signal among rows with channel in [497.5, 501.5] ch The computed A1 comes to 1.36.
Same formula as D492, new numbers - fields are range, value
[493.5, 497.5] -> 1.24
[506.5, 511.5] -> 1.32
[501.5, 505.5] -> 1.29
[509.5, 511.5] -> 1.33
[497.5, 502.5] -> 1.33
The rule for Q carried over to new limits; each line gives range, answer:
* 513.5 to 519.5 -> 1.43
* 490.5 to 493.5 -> 1.32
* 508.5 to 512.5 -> 1.34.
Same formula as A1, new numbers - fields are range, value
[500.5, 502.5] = 1.35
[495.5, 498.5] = 1.29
